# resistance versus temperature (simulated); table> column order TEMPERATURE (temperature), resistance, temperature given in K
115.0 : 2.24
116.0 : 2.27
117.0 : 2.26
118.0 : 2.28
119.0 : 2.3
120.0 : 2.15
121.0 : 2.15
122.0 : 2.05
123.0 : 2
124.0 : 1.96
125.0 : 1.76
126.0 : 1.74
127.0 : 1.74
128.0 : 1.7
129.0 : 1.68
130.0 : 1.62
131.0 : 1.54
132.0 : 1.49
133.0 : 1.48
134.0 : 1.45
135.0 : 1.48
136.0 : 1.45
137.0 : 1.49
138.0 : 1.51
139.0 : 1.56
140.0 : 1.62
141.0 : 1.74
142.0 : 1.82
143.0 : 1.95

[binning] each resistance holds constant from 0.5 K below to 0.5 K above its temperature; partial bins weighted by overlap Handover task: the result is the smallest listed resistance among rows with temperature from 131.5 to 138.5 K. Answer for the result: 1.45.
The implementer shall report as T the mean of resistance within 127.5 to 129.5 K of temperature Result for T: 1.69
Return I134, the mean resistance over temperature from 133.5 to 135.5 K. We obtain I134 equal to 1.46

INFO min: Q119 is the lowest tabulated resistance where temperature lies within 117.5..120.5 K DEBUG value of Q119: 2.15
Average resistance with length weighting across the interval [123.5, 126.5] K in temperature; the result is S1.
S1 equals 1.82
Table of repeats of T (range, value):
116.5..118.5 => 2.27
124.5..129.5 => 1.72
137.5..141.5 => 1.61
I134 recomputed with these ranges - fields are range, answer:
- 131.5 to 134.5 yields 1.47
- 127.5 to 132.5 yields 1.61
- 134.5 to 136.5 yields 1.46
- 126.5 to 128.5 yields 1.72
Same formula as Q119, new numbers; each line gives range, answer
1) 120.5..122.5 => 2.05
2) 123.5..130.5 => 1.62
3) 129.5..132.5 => 1.49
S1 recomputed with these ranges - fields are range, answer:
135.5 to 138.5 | 1.48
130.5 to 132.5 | 1.52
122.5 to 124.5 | 1.98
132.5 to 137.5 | 1.47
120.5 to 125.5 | 1.98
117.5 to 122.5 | 2.19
